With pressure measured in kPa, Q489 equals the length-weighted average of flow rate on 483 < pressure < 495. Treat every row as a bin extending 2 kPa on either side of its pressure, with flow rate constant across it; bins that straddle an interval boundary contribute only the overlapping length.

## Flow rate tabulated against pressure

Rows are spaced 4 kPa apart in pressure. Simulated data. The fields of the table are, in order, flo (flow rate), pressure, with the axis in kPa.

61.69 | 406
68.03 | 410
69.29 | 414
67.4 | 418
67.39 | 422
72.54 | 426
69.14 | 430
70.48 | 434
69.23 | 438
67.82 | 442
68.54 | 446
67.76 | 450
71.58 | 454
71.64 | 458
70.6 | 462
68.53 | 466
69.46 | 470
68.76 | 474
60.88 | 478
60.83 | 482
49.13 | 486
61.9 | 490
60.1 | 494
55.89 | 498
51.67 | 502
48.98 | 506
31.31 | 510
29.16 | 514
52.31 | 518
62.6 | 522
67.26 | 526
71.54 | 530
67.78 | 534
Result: 57.1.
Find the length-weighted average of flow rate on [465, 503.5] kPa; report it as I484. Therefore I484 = 60.6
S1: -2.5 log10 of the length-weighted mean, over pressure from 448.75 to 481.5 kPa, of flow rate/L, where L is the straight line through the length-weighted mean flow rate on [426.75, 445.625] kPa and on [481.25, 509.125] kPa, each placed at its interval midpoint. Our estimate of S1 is -0.11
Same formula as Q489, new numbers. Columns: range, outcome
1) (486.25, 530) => 52.9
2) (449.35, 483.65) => 67.9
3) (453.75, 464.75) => 71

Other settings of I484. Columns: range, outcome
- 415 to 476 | 69.4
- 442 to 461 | 69.7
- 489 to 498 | 59.8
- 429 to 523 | 60.7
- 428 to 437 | 69.7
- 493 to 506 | 54.5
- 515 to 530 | 60.1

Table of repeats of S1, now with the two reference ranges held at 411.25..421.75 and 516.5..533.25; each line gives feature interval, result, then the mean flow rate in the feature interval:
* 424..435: -0.048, 70.7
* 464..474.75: -0.044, 68.9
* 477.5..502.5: 0.143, 57.3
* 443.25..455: -0.033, 69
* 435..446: -0.023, 68.7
